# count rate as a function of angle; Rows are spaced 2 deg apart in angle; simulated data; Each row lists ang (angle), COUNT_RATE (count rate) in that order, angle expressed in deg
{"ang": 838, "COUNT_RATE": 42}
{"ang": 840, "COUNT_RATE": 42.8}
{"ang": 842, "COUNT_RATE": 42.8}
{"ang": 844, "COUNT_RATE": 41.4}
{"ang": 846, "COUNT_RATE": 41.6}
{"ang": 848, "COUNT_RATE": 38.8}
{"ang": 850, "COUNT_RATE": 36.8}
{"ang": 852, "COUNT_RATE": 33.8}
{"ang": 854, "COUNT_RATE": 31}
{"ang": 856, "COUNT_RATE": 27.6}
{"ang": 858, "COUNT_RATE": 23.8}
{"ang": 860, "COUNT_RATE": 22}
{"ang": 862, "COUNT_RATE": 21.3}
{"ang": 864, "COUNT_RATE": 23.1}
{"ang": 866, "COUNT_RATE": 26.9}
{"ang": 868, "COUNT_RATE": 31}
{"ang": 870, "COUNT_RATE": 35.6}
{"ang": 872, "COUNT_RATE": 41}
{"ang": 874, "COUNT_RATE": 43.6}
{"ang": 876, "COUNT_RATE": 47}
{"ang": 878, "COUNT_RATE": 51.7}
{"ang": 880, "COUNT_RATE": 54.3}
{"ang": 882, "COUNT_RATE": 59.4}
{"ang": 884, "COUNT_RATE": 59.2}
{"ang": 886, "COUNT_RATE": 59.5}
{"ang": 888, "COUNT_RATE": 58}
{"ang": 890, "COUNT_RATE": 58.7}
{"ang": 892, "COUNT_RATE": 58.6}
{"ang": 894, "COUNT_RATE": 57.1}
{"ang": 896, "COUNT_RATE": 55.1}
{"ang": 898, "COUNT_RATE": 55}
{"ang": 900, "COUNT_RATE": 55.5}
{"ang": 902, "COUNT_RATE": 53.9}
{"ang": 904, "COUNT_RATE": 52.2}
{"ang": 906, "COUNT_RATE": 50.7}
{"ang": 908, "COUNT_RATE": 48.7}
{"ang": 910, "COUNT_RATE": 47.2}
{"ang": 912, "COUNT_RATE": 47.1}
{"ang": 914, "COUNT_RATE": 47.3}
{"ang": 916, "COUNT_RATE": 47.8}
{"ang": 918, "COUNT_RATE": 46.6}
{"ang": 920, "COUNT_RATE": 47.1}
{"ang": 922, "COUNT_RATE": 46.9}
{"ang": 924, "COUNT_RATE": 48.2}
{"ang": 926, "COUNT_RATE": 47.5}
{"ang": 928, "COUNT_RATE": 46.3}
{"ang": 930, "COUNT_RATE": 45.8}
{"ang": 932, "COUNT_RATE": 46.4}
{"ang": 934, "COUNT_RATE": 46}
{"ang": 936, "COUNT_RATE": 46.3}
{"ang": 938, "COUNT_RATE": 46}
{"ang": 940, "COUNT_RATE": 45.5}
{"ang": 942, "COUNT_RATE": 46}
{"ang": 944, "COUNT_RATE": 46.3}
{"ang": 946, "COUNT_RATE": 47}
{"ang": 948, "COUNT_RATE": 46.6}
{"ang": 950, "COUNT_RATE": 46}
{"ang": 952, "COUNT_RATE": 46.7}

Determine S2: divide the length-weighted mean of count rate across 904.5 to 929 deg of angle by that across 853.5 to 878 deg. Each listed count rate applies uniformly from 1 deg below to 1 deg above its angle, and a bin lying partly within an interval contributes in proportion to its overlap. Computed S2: 1.49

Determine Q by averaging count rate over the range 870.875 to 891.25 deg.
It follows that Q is 53.2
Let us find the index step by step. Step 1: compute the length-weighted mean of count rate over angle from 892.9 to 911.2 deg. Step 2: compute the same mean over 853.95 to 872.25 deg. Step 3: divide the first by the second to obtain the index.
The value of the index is 1.9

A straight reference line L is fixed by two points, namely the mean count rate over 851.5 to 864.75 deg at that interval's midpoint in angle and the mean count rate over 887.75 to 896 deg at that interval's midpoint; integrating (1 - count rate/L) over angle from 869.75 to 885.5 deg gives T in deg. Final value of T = -1.9 deg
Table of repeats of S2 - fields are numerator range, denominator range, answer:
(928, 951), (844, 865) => 1.51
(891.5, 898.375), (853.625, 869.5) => 2.18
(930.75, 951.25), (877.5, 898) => 0.81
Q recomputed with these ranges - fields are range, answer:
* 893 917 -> 51.5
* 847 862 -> 29.9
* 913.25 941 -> 46.7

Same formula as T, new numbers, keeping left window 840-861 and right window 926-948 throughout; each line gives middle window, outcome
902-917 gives -2.3 deg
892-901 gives -3.4 deg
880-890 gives -5.0 deg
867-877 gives -0.6 deg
